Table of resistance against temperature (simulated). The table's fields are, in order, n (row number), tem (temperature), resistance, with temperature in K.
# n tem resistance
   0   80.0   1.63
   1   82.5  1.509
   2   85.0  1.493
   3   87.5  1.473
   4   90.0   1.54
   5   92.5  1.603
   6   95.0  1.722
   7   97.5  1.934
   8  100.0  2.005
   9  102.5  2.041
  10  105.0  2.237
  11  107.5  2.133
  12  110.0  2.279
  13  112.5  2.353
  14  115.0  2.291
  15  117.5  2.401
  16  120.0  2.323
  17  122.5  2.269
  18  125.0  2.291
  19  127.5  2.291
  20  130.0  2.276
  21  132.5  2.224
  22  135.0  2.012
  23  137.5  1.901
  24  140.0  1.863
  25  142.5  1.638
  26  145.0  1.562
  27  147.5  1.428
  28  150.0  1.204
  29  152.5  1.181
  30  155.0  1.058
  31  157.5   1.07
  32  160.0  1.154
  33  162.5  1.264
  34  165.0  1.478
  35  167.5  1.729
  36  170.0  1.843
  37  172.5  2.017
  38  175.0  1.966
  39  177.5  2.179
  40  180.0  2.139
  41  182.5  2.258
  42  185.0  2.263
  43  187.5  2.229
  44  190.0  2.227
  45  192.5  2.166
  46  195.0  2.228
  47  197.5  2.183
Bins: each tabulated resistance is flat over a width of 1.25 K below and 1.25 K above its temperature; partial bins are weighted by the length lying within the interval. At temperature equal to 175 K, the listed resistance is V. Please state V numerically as 1.966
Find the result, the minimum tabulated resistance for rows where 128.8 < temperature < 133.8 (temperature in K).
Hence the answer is 2.224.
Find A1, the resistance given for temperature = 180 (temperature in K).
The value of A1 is 2.139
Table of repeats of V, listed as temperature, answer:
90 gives 1.54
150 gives 1.204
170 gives 1.843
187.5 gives 2.229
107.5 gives 2.133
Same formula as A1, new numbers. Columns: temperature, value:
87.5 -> 1.473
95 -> 1.722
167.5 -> 1.729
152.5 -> 1.181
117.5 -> 2.401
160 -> 1.154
